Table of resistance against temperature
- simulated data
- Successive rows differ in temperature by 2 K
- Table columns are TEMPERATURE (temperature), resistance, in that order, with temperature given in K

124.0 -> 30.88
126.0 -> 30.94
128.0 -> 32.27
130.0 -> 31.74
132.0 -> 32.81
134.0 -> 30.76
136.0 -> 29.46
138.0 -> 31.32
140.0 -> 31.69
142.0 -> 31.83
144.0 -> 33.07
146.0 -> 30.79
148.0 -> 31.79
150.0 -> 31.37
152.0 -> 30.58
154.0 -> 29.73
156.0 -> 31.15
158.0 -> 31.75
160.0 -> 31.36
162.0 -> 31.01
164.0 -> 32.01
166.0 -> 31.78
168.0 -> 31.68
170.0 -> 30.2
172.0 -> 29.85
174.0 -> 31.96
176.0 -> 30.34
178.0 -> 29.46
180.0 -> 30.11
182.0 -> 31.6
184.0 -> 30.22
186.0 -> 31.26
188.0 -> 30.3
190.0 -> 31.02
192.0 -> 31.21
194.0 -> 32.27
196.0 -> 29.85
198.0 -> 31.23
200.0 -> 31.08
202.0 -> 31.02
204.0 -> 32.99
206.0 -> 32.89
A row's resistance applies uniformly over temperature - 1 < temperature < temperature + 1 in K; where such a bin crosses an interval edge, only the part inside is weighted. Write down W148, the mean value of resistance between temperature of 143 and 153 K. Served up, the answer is 31.5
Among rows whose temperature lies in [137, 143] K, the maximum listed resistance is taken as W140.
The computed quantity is 31.83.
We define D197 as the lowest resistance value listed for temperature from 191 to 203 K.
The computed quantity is 29.85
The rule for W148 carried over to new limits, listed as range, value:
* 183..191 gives 30.7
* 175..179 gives 29.9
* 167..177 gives 30.8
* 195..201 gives 30.7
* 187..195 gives 31.2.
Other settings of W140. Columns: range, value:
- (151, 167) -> 32.01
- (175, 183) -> 31.6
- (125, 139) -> 32.81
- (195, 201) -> 31.23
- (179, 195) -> 32.27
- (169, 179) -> 31.96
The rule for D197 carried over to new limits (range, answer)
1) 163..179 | 29.46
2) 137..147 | 30.79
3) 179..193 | 30.11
